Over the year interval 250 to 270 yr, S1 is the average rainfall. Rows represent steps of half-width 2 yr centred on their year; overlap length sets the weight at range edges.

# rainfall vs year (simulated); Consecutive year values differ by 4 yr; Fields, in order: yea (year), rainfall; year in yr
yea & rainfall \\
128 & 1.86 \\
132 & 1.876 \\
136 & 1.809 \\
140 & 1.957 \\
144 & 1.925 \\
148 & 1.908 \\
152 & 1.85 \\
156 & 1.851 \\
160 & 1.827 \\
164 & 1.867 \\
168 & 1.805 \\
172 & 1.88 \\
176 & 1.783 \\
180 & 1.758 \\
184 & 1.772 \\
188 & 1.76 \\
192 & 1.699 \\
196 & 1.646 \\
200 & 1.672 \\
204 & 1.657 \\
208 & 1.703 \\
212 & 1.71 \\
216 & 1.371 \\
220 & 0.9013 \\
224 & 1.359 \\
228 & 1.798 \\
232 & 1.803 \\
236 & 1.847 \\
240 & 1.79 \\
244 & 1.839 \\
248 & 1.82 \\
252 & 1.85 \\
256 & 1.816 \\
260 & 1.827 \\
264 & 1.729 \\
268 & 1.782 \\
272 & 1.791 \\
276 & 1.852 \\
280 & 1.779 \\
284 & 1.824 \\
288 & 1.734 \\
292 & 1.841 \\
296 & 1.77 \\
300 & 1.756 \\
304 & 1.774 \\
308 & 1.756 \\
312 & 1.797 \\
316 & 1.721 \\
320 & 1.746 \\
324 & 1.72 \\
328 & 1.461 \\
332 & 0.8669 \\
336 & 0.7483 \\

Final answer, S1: 1.8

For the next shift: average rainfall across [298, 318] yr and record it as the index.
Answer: 1.76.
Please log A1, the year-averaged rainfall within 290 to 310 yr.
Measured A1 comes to 1.78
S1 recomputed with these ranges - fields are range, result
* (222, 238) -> 1.7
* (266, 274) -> 1.79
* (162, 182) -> 1.82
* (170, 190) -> 1.79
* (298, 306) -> 1.77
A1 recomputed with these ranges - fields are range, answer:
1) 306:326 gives 1.75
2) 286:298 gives 1.78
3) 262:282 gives 1.79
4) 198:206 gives 1.66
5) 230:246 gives 1.82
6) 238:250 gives 1.82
